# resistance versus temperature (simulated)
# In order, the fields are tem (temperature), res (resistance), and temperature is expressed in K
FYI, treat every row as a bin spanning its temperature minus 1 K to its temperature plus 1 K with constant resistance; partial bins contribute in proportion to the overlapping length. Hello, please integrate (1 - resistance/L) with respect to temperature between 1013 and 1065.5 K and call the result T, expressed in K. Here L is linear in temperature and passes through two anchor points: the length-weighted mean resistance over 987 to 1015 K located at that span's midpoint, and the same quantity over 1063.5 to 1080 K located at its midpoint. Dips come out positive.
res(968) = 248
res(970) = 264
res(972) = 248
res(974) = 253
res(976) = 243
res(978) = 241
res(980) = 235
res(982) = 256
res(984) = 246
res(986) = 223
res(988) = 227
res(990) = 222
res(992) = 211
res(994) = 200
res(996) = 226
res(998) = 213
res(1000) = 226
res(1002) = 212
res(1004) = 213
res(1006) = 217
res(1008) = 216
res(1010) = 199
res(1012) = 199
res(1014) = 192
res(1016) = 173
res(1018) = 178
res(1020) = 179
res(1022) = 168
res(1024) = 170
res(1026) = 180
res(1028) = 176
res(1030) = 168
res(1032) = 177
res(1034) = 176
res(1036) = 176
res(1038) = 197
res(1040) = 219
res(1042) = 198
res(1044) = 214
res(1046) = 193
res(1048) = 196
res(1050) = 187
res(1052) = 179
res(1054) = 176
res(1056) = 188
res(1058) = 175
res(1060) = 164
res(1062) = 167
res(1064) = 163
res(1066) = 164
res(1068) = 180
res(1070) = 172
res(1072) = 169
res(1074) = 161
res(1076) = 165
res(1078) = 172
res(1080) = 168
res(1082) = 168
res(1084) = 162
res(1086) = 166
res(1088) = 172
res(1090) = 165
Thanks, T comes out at 1.8 K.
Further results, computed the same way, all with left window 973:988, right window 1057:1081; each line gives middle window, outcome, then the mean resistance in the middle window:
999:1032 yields 3.4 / 191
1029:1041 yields 0.7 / 186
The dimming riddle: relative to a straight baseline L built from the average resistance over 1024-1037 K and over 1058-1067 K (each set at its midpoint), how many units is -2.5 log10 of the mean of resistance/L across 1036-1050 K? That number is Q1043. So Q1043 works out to -0.17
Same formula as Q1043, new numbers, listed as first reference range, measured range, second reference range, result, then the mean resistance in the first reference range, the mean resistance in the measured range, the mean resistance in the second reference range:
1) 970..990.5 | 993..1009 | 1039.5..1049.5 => 0.06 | 241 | 215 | 202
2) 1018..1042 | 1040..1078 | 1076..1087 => -0.04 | 181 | 179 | 167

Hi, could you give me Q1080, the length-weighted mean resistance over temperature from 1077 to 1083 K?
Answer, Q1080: 169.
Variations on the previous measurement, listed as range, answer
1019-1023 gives 174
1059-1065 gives 165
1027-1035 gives 174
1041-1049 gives 200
